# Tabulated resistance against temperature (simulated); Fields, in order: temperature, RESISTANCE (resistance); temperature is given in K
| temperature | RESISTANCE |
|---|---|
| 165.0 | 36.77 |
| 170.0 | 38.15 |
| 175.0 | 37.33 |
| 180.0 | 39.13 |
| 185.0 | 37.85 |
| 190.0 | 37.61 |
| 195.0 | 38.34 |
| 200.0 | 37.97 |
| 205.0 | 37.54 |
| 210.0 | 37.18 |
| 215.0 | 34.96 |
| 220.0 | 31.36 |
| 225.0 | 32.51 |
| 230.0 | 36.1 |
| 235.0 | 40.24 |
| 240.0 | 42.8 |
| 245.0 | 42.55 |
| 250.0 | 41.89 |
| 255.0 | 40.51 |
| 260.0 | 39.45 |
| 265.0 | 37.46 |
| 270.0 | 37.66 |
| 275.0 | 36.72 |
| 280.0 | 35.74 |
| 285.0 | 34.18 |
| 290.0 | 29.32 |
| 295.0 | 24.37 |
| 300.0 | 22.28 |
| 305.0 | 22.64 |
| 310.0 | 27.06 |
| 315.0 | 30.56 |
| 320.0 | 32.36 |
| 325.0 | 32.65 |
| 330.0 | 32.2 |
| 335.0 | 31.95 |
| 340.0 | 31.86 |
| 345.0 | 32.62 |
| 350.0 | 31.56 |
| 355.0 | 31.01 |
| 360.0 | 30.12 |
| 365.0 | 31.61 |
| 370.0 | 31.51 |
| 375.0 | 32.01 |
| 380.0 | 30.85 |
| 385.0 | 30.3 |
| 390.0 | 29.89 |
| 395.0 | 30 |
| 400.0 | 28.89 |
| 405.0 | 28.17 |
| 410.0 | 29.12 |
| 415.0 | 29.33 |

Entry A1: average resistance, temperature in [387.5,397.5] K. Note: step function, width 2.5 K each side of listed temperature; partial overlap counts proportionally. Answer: 29.9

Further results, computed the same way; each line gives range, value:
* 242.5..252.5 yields 42.2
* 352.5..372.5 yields 31.1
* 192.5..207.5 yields 38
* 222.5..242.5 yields 37.9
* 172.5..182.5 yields 38.2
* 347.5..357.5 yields 31.3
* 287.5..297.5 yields 26.8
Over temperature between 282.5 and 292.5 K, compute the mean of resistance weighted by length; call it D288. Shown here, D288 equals 31.8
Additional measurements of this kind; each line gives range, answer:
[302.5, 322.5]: 28.2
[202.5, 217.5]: 36.6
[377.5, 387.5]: 30.6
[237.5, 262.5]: 41.4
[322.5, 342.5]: 32.2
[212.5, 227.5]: 32.9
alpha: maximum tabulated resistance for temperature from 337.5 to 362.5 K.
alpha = 32.62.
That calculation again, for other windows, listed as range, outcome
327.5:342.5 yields 32.2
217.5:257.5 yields 42.8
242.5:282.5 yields 42.55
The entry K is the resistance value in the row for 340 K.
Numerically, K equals 31.86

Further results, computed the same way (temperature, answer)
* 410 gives 29.12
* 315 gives 30.56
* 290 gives 29.32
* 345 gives 32.62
